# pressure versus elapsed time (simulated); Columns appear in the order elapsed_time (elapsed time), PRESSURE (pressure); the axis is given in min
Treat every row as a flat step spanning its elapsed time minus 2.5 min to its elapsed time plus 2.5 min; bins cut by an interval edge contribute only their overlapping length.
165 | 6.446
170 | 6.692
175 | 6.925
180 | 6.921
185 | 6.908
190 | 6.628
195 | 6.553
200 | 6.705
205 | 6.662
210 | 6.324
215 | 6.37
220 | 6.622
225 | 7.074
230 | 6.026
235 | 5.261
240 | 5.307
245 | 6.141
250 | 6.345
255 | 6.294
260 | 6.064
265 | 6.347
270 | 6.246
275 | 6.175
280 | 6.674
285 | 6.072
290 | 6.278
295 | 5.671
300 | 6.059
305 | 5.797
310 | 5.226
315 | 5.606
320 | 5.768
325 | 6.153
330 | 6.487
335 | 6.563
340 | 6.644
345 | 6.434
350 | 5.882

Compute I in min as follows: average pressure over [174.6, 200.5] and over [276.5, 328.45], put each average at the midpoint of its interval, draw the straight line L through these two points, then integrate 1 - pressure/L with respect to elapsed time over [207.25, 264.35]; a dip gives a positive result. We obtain 2.2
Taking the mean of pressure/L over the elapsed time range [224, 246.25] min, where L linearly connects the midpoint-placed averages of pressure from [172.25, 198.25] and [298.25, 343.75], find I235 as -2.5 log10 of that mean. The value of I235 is 0.11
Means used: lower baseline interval 6.78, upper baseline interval 6.04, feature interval 5.88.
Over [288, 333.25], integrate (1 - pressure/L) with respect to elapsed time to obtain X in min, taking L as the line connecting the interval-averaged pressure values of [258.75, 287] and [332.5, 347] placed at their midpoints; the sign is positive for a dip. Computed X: 3.7 min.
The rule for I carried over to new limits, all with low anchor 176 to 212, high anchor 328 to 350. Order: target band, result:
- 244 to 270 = 1.4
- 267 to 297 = 1.6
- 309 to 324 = 2.0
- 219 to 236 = 0.9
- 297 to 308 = 1.1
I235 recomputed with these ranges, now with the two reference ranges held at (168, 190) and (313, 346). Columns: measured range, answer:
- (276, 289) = 0.01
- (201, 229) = 0.02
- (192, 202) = 0.02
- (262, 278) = 0.04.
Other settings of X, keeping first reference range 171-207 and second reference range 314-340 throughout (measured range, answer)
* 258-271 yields 0.5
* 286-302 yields 0.8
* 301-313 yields 1.3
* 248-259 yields 0.4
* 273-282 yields 0.0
